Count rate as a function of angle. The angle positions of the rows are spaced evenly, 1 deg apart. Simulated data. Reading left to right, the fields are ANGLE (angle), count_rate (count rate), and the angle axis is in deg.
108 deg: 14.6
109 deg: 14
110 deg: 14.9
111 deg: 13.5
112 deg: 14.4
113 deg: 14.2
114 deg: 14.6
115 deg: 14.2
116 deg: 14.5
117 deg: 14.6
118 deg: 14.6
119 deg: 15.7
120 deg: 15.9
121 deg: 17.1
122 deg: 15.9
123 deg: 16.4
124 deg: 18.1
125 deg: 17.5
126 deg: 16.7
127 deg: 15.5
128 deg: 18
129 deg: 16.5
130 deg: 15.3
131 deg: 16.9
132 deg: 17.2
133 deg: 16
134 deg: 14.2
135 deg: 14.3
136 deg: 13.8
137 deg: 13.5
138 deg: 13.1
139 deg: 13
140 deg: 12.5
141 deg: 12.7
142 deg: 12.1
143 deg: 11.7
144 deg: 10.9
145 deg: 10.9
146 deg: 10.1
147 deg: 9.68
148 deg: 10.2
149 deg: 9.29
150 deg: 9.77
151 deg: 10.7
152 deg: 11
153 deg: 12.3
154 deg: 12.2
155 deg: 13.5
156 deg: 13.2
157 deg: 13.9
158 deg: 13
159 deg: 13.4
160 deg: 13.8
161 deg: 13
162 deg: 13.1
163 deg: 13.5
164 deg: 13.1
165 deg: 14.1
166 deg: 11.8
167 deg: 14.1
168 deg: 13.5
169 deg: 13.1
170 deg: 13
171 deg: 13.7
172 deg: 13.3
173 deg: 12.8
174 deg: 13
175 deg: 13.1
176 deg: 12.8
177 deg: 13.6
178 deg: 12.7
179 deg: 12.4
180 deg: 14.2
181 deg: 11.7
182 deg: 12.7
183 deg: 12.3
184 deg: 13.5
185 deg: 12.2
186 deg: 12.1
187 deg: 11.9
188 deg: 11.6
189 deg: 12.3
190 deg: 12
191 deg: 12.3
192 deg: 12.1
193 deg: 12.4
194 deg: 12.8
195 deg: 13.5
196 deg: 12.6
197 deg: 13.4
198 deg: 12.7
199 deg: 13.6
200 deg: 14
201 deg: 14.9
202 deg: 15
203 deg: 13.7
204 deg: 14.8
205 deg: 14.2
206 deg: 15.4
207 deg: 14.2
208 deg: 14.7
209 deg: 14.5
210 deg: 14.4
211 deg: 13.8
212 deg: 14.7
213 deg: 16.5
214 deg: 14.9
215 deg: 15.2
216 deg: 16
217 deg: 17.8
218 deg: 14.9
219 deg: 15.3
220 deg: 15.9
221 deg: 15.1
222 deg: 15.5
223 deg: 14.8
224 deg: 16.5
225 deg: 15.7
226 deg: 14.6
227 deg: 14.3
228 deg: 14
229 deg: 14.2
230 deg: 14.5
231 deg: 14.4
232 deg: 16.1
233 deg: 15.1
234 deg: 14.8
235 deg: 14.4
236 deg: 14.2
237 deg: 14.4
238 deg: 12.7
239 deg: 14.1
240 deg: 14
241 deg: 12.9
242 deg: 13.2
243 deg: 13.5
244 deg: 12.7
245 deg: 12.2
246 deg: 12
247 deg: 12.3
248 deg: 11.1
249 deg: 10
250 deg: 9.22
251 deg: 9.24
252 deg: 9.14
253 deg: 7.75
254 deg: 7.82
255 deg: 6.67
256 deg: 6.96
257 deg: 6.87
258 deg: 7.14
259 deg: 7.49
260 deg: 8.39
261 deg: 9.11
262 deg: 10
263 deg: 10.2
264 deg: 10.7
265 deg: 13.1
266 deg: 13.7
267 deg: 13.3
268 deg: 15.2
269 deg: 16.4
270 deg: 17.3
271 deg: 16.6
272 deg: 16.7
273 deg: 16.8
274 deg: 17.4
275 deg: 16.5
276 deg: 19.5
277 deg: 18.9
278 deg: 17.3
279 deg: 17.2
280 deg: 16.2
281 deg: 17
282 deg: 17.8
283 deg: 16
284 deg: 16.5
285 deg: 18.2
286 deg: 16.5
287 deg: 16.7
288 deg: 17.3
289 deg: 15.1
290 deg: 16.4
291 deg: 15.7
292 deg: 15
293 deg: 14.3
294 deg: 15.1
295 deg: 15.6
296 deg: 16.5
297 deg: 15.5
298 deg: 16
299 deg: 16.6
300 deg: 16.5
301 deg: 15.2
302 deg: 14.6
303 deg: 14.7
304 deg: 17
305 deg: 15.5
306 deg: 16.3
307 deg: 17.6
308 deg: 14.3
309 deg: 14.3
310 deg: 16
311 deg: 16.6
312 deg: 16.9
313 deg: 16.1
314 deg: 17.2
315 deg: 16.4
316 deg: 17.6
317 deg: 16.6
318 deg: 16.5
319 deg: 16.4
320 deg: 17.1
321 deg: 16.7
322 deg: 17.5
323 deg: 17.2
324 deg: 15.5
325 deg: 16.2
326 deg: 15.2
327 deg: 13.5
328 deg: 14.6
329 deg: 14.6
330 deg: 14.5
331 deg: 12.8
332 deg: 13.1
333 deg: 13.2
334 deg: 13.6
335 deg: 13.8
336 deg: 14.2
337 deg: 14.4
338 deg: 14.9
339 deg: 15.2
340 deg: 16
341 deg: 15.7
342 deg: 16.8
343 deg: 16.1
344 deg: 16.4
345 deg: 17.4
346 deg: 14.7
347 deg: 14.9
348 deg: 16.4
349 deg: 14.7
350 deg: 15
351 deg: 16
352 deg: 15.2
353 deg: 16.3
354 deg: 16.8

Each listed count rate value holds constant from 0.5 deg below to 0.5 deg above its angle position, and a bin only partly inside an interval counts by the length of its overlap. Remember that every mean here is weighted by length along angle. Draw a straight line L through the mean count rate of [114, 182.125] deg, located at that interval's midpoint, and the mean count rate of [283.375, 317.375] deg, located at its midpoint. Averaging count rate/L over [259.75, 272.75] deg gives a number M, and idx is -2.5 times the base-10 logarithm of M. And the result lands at 0.17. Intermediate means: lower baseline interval 13.6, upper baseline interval 16.1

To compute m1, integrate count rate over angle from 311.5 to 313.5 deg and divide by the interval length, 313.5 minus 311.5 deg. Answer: 16.5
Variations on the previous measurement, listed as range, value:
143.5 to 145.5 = 10.9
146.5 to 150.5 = 9.73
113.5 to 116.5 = 14.4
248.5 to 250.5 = 9.61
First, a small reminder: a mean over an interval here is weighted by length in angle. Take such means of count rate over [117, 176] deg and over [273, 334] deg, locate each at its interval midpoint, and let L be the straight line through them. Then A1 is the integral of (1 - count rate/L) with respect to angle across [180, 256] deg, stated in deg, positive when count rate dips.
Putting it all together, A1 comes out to 6.9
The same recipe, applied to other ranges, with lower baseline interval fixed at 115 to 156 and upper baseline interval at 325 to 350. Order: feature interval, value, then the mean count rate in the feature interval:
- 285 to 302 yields -1.4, 15.9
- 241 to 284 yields 5.0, 12.8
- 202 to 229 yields -1.5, 15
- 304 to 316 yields -1.2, 16.2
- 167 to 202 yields 2.9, 12.9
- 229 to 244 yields 0.3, 14.1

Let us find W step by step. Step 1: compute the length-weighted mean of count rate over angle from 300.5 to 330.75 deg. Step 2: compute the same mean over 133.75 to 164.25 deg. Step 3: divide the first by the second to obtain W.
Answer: 1.30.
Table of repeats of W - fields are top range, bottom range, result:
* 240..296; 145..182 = 1.08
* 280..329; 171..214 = 1.20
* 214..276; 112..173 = 0.96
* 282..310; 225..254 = 1.24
